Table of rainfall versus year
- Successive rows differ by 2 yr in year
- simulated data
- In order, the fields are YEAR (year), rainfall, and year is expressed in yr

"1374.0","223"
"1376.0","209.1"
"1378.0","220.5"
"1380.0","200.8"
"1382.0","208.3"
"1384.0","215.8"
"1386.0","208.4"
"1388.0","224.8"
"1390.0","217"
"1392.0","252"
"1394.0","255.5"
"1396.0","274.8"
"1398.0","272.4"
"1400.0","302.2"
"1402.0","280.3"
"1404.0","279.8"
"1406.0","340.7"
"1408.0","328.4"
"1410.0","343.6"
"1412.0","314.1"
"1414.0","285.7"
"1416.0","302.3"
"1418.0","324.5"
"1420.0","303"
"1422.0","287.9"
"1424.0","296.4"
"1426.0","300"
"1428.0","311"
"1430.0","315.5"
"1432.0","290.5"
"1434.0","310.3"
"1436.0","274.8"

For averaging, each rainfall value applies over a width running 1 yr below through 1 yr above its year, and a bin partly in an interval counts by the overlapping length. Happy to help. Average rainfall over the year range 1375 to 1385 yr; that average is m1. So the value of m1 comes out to 211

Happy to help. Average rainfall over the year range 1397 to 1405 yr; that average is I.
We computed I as 284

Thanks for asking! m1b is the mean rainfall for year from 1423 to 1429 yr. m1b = 302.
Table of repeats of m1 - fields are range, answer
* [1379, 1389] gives 212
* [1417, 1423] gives 305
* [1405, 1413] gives 332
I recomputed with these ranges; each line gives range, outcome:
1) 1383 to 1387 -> 212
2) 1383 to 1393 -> 224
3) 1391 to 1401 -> 271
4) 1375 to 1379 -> 215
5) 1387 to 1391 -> 221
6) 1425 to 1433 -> 304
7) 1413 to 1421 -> 304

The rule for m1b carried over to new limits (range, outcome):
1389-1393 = 234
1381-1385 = 212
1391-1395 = 254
